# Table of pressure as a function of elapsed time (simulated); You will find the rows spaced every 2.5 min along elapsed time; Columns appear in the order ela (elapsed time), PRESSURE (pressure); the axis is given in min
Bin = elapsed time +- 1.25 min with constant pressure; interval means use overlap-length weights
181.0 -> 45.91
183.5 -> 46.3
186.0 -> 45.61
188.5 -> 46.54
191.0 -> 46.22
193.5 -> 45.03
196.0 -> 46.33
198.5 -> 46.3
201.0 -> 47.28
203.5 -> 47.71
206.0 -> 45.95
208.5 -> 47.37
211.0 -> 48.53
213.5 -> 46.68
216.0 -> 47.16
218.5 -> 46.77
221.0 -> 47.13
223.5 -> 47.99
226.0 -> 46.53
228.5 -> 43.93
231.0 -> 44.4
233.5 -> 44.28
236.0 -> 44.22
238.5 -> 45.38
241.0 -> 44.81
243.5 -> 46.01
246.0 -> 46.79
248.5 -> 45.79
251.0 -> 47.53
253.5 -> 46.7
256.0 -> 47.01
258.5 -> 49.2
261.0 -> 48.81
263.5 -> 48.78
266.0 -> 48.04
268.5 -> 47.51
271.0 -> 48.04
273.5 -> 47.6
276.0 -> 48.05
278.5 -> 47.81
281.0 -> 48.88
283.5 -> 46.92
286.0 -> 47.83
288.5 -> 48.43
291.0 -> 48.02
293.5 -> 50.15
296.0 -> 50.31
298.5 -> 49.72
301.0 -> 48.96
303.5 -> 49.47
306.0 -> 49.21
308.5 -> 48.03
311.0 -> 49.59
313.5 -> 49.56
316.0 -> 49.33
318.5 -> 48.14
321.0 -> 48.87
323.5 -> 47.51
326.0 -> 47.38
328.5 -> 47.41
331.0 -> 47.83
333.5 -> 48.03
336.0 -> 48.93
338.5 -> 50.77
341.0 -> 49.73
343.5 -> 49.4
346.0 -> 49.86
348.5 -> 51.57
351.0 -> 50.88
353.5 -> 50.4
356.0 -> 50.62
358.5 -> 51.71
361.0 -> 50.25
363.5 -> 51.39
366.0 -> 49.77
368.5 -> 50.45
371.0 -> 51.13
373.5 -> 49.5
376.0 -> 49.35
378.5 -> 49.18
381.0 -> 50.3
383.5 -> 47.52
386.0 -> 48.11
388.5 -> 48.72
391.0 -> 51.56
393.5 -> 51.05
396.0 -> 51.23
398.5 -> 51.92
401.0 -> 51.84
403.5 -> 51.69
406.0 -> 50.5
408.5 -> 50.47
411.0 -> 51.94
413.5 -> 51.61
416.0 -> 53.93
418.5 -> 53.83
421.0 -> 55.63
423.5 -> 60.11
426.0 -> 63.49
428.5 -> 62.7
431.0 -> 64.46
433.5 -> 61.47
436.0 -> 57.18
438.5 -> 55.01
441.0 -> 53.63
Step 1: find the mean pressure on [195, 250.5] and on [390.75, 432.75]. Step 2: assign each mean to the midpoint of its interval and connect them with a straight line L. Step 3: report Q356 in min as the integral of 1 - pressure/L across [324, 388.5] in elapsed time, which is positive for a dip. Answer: 3.24 min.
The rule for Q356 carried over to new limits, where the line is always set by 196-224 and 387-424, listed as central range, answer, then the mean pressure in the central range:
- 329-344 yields 0.42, 49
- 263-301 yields 0.45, 48.4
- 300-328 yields 0.63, 48.7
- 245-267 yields 0.31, 47.6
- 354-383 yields 0.56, 50.3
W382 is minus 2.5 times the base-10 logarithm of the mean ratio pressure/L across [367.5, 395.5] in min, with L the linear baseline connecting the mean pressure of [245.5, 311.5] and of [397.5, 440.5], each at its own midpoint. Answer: 0.08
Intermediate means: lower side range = 48.3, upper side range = 55.7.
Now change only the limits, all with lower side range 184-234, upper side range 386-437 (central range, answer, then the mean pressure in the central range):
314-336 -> 0.06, 48.2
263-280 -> 0.02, 48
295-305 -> 0.01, 49.6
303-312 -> 0.03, 49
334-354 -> 0.04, 50.1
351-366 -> 0.04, 50.8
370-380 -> 0.07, 49.8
